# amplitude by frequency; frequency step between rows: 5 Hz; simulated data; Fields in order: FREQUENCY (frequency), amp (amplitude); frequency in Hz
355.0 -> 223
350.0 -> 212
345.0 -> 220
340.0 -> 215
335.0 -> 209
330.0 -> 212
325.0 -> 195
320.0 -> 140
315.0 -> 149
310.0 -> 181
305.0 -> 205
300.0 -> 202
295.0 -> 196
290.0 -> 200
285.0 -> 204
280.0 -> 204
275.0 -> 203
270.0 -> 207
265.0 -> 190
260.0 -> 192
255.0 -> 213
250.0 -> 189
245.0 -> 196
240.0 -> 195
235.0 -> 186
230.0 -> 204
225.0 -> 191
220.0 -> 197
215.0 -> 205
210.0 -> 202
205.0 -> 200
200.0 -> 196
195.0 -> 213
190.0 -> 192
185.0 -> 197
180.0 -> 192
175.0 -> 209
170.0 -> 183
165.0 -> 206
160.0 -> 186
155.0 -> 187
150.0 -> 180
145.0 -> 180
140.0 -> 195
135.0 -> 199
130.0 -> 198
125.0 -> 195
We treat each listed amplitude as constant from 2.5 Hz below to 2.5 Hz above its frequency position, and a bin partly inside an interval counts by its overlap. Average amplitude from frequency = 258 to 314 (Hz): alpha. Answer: 197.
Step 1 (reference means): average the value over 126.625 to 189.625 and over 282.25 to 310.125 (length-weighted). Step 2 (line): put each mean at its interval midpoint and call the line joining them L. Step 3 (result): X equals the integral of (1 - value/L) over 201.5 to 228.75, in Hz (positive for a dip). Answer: -0.51 Hz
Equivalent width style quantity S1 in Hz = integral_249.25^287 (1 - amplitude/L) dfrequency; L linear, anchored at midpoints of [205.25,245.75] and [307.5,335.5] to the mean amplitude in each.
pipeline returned -2.3 Hz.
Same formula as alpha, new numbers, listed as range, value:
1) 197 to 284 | 198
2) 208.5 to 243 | 197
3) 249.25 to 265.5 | 197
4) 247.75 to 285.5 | 200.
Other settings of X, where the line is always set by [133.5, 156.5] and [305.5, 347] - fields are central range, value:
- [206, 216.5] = -0.8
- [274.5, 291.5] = -1.2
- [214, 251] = -1.2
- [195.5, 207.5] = -0.8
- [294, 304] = -0.5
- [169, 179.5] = -0.5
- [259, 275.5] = -0.7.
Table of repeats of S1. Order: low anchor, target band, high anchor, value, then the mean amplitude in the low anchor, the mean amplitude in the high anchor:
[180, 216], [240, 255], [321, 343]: 0.36 Hz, 200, 203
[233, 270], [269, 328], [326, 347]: 4.12 Hz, 195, 212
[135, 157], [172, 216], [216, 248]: -2.00 Hz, 187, 195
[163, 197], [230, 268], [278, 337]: -0.13 Hz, 199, 191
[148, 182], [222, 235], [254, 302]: 0.11 Hz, 192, 201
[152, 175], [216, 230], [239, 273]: -0.09 Hz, 192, 198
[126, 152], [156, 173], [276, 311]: 0.05 Hz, 191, 200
